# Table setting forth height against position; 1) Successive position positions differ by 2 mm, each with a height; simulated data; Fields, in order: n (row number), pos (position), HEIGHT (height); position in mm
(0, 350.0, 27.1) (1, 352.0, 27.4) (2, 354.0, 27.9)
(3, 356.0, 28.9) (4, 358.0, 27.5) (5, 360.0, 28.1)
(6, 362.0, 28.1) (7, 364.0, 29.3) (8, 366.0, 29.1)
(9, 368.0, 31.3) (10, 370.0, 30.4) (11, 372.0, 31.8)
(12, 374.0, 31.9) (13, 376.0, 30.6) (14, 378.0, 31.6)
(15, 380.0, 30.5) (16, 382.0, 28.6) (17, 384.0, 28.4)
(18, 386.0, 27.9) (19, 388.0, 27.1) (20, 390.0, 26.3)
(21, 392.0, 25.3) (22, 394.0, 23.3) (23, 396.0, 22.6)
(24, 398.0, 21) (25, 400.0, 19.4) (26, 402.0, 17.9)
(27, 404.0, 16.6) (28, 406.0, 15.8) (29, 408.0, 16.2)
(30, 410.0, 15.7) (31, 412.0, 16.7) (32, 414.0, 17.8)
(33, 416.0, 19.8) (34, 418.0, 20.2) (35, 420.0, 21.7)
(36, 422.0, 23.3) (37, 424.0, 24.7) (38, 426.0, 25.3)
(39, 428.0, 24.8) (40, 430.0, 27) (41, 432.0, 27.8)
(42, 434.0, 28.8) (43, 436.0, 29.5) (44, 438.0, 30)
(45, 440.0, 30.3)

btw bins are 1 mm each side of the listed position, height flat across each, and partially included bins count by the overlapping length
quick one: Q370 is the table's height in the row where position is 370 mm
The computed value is 30.4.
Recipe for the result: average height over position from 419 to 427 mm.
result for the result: 23.8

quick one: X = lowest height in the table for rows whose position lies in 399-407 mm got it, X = 15.8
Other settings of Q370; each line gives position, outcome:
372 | 31.8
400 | 19.4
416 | 19.8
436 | 29.5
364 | 29.3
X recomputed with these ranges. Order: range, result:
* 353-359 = 27.5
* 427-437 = 24.8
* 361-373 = 28.1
